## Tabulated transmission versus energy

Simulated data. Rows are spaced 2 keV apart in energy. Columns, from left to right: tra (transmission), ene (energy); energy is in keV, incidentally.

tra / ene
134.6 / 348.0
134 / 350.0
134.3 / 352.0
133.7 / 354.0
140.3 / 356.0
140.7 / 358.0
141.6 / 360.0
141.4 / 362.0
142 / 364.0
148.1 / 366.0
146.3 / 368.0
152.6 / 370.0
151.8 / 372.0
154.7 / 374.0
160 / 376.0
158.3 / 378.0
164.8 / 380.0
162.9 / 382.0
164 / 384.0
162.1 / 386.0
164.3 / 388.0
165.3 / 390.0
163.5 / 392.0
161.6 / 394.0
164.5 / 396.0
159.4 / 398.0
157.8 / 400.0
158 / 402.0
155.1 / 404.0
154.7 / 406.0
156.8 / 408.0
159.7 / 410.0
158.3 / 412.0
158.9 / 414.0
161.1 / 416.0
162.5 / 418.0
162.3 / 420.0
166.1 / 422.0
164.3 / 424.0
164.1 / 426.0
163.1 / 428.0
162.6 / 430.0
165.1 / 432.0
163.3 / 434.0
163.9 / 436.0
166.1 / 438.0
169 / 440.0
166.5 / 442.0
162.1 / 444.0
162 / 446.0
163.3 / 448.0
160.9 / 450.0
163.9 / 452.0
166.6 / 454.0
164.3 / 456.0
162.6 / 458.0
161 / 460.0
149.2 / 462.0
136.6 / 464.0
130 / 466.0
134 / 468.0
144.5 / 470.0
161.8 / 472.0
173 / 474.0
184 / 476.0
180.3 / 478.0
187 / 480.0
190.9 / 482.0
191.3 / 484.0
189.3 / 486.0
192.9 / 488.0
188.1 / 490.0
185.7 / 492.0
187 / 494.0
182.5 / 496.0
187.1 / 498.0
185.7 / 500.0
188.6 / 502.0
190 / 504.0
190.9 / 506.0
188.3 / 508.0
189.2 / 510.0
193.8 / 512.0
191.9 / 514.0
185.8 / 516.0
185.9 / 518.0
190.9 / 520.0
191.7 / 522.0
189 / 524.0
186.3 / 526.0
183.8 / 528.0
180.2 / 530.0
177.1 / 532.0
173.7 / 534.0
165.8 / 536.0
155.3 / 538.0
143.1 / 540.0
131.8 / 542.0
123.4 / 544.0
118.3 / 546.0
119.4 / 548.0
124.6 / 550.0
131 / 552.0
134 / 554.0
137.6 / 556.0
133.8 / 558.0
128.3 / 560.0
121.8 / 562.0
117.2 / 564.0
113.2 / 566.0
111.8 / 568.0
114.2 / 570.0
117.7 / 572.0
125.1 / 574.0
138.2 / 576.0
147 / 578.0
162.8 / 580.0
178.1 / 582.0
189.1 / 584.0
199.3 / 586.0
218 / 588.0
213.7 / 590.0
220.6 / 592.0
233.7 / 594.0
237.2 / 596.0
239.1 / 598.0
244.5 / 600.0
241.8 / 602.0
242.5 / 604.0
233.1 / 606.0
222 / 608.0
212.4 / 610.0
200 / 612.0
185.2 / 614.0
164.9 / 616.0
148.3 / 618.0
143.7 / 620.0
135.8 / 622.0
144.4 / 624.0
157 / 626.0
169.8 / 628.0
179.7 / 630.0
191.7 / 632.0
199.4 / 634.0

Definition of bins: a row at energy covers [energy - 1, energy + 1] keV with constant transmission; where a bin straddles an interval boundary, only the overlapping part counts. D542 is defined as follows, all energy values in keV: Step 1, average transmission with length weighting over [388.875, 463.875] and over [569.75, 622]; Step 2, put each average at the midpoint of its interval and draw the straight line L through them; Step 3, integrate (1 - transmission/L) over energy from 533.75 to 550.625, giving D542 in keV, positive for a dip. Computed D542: 4.0 keV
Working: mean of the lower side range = 162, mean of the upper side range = 191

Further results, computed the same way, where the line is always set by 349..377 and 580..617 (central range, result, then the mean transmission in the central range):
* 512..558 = 8.1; 160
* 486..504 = -0.4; 187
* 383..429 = -1.2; 161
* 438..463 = 1.1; 163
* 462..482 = 1.9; 160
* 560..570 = 4.3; 117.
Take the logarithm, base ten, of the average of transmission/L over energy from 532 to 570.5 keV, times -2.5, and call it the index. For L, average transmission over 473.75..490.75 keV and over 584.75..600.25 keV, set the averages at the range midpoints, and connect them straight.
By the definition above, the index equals 0.50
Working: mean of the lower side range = 187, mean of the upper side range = 224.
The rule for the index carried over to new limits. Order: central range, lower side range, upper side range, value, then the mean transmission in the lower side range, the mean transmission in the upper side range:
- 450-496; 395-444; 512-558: -0.05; 162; 160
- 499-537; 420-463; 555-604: -0.11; 163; 172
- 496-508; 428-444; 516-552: -0.16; 165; 161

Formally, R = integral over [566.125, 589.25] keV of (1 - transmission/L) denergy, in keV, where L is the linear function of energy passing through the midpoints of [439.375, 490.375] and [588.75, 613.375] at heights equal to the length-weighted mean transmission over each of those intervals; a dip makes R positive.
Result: 6.8 keV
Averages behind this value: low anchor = 166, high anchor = 228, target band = 154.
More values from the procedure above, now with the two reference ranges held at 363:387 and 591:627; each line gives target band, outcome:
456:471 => 2.2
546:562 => 5.2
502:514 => -0.6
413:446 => 0.5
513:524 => -0.4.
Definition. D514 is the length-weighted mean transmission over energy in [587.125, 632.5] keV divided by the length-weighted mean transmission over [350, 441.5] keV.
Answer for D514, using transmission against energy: 1.3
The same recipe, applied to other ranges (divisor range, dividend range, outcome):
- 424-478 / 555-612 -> 1.11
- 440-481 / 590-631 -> 1.23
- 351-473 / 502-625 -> 1.09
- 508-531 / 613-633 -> 0.86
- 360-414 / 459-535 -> 1.14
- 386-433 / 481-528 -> 1.17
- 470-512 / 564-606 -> 0.99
